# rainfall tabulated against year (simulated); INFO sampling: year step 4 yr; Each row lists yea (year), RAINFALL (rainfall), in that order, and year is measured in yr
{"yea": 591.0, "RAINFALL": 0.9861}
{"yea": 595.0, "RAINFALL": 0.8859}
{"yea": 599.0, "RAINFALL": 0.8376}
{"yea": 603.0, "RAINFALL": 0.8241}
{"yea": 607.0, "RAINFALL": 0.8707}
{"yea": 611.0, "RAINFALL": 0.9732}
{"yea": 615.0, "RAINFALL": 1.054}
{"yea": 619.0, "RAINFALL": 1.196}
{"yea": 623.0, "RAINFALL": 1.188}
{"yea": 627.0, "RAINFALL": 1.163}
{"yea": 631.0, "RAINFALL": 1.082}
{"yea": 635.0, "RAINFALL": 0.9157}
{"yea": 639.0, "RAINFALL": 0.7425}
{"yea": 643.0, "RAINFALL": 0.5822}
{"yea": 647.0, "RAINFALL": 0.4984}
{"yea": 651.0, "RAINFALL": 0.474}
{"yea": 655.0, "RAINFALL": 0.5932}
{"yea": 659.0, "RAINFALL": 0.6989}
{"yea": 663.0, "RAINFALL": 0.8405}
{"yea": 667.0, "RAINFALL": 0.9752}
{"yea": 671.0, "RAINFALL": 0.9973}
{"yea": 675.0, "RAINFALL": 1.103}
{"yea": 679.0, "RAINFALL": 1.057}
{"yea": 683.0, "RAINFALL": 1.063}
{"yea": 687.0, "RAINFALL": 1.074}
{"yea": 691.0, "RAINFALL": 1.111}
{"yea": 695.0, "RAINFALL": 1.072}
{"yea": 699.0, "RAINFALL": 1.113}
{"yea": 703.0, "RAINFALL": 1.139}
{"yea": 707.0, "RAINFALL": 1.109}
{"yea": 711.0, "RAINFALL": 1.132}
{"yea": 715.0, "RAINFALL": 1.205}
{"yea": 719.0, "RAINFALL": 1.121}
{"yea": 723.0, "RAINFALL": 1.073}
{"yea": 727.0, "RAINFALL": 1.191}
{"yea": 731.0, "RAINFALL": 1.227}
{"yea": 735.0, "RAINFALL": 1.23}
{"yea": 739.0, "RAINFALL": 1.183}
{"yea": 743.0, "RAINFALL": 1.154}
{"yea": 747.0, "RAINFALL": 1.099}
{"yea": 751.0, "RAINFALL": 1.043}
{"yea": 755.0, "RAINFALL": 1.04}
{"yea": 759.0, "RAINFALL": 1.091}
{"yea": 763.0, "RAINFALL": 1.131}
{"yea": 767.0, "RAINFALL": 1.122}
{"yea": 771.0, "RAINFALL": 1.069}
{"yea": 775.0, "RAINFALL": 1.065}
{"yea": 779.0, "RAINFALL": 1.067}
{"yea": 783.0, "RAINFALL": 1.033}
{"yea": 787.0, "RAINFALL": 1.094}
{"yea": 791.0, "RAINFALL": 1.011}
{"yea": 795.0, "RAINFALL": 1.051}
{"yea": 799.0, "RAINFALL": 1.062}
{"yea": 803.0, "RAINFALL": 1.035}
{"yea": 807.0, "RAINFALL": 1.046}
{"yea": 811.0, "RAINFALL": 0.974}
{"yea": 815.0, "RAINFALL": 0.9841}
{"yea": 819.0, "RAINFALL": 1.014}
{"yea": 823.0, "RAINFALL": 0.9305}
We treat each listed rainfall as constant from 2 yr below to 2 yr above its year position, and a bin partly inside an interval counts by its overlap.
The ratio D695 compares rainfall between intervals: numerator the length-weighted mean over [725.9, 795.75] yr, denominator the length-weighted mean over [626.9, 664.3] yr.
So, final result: 1.50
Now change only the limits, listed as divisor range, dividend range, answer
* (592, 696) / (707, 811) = 1.20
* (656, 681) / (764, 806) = 1.14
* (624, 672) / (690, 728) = 1.41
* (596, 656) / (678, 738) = 1.30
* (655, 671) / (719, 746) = 1.41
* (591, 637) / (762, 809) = 1.07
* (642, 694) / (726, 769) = 1.32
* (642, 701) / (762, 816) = 1.18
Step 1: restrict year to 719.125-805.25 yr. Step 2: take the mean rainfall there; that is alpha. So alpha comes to 1.1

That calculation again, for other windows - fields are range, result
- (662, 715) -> 1.07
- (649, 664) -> 0.639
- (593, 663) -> 0.857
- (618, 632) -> 1.16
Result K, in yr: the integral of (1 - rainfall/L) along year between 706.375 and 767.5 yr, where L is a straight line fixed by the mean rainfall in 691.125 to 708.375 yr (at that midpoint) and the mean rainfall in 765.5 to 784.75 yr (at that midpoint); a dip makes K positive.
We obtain -2.6 yr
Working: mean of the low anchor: 1.11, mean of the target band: 1.14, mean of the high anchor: 1.07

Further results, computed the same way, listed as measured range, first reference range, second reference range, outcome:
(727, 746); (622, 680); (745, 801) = -3.56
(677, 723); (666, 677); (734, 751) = -1.27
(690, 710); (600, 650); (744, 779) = -2.04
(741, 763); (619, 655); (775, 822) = -2.54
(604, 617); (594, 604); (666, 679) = -1.15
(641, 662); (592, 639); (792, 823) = 8.69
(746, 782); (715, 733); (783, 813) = 0.48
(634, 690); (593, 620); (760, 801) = 8.58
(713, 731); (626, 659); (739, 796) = -3.75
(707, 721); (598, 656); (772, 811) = -2.64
